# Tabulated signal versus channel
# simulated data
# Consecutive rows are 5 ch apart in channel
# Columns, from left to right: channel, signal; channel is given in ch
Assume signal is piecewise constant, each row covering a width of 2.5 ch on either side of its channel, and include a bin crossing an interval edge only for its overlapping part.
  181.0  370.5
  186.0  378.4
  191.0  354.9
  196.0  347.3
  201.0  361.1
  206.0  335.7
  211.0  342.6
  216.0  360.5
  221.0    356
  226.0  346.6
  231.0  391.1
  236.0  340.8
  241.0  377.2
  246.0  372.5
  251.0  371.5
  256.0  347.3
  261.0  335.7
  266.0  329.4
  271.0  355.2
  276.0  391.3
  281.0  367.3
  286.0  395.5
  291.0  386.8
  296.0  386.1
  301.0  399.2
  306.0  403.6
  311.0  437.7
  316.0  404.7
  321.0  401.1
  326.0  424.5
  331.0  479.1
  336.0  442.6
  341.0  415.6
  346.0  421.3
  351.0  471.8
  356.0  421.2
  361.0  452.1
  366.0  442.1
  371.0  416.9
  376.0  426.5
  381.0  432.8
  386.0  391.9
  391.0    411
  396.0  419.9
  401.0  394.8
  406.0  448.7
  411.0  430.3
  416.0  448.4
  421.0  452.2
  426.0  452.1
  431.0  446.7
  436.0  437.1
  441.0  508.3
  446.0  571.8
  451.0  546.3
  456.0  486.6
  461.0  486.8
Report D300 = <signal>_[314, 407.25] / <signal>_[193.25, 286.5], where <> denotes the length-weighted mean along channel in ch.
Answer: 1.19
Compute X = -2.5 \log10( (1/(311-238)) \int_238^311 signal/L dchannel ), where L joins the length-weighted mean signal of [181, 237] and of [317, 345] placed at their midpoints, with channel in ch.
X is 0.06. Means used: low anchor 357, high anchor 430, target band 375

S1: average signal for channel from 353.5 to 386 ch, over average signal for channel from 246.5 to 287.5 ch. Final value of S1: 1.19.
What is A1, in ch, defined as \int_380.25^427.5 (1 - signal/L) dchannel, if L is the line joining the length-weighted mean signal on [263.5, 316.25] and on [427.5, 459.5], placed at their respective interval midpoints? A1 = 4.2 ch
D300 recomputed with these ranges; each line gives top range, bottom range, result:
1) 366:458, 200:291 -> 1.25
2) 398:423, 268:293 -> 1.15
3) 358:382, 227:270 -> 1.21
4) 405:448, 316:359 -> 1.07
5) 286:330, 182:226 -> 1.15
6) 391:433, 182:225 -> 1.23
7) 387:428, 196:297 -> 1.19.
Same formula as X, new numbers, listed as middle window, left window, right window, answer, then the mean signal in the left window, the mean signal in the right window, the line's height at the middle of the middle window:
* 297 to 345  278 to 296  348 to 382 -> -0.04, 384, 438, 407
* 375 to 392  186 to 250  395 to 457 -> 0.07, 358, 465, 444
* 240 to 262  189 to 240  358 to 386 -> 0.03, 354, 430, 372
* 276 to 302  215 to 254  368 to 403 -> -0.01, 364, 414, 382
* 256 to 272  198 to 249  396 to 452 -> 0.12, 358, 463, 380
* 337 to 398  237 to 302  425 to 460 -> 0.03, 369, 494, 440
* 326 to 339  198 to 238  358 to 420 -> -0.13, 354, 427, 403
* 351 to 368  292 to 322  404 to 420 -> -0.05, 405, 443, 424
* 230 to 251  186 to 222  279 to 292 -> -0.01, 353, 383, 367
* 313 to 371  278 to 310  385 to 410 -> -0.08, 392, 416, 403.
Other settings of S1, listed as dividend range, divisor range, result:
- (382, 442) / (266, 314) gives 1.12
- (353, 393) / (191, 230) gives 1.21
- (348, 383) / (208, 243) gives 1.22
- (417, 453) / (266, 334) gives 1.21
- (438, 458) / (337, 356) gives 1.21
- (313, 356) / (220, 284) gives 1.20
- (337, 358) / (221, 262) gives 1.20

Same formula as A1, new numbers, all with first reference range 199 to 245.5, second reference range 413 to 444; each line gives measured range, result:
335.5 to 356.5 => -0.8 ch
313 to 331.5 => -0.7 ch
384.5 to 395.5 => 0.9 ch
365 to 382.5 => 0.1 ch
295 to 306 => 0.0 ch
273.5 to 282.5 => 0.1 ch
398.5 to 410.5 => 0.6 ch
